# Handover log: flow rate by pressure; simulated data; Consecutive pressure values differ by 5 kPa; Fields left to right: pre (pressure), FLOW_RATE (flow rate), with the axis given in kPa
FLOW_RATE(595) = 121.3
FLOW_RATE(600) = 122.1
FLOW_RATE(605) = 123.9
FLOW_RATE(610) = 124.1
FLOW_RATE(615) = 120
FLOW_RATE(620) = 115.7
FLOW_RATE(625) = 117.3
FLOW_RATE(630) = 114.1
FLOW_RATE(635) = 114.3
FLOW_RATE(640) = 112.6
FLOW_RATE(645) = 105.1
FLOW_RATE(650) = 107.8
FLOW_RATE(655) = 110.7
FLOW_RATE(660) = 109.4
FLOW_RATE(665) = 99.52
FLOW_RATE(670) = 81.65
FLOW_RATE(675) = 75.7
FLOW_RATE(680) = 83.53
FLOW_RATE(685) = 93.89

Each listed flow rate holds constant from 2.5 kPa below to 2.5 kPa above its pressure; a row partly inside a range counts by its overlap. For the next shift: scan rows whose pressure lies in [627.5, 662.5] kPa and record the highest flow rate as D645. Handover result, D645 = 114.3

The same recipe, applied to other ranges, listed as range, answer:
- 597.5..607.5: 123.9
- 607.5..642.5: 124.1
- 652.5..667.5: 110.7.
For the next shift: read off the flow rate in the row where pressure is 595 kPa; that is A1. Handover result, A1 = 121.3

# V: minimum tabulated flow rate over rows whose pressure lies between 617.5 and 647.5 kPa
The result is 105.1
